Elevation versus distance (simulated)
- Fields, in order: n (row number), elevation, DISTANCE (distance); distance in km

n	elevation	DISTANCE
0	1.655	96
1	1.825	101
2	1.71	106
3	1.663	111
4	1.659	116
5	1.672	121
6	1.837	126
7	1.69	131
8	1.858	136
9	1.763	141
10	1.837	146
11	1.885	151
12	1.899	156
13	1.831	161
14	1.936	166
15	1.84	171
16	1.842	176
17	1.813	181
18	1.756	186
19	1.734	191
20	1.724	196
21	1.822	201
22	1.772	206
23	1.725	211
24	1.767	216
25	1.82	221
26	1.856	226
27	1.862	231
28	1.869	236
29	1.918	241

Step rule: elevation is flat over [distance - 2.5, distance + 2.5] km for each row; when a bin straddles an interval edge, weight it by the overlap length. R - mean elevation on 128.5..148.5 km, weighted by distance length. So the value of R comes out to 1.79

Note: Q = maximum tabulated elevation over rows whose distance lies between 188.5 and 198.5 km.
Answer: 1.734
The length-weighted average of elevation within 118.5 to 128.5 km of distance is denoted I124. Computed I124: 1.75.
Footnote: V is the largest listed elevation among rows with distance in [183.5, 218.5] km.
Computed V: 1.822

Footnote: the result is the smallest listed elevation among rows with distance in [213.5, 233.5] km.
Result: 1.767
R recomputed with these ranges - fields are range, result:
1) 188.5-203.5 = 1.76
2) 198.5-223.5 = 1.78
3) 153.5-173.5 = 1.88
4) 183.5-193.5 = 1.74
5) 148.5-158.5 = 1.89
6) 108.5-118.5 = 1.66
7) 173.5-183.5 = 1.83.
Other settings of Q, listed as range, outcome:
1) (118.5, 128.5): 1.837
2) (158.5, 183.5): 1.936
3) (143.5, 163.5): 1.899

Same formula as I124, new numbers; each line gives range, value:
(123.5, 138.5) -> 1.79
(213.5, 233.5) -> 1.83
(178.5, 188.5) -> 1.78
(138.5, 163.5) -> 1.84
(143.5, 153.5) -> 1.86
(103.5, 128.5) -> 1.71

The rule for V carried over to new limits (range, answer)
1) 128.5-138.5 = 1.858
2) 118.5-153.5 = 1.885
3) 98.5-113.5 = 1.825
